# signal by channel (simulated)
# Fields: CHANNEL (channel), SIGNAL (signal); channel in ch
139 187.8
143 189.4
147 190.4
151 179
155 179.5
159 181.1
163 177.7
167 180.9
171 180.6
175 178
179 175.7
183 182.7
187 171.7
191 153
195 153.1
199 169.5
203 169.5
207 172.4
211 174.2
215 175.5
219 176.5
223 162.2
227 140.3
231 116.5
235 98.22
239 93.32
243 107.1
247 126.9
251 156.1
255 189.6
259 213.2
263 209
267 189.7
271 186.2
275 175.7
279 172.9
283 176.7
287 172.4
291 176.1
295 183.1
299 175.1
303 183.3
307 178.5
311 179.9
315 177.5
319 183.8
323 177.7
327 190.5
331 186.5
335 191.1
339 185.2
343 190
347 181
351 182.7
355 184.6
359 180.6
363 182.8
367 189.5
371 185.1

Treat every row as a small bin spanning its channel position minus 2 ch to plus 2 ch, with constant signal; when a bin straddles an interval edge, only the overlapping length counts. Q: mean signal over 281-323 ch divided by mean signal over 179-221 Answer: 1.1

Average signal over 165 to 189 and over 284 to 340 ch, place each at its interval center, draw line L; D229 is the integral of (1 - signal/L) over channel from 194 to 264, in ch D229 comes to 9.5 ch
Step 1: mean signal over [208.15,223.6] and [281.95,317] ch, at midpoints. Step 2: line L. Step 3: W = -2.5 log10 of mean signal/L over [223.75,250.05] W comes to 0.43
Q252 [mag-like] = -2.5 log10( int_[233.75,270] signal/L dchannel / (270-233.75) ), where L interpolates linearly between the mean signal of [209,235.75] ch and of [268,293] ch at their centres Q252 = 0.07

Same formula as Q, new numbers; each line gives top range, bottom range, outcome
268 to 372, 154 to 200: 1.05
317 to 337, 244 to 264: 1.07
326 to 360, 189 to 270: 1.18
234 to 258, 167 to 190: 0.75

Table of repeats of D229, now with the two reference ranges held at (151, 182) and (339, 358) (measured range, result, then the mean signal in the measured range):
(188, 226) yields 2.9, 167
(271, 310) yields 1.1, 178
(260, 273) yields -1.0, 196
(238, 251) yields 4.6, 118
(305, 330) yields 0.3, 182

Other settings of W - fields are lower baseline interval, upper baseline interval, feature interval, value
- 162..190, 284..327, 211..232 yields 0.13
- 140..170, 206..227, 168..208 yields 0.03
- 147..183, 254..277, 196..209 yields 0.10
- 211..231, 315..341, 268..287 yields -0.03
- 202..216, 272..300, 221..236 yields 0.30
